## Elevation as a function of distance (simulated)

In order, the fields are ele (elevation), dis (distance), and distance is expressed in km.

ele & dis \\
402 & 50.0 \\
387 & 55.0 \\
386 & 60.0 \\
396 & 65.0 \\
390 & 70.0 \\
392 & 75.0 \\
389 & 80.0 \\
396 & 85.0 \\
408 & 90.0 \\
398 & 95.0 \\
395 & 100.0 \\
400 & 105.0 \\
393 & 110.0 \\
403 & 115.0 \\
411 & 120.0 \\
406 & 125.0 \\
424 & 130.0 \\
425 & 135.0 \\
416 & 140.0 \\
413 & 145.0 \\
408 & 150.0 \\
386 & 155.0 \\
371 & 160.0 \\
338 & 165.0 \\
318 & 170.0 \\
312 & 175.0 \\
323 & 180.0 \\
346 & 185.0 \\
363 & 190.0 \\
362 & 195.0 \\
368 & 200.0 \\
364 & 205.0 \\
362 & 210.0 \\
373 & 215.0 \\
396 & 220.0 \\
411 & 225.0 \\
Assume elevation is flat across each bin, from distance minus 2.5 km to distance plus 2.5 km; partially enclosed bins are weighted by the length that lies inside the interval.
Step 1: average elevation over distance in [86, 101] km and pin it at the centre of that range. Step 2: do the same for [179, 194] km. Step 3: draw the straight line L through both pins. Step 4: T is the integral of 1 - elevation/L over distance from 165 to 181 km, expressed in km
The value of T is 1.6 km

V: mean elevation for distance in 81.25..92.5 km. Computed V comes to 401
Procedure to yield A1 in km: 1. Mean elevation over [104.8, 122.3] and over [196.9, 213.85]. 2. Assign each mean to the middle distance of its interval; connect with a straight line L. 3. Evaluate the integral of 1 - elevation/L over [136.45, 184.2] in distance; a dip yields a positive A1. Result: 2.2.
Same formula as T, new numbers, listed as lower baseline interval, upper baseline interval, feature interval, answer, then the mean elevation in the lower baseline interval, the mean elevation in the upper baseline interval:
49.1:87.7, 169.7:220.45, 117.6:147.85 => -3.5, 392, 353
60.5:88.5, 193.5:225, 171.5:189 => 2.3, 393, 374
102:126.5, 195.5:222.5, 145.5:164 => 0.1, 402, 372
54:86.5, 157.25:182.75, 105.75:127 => -2.3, 391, 333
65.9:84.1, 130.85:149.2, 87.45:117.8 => 0.2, 391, 418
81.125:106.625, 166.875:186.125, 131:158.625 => -4.4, 399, 324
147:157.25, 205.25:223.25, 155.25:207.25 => 5.3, 398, 377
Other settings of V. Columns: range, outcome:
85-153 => 407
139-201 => 362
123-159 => 410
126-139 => 421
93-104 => 397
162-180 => 324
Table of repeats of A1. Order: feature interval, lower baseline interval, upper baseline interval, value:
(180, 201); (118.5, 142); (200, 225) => 1.77 km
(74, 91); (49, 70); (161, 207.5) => -0.56 km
